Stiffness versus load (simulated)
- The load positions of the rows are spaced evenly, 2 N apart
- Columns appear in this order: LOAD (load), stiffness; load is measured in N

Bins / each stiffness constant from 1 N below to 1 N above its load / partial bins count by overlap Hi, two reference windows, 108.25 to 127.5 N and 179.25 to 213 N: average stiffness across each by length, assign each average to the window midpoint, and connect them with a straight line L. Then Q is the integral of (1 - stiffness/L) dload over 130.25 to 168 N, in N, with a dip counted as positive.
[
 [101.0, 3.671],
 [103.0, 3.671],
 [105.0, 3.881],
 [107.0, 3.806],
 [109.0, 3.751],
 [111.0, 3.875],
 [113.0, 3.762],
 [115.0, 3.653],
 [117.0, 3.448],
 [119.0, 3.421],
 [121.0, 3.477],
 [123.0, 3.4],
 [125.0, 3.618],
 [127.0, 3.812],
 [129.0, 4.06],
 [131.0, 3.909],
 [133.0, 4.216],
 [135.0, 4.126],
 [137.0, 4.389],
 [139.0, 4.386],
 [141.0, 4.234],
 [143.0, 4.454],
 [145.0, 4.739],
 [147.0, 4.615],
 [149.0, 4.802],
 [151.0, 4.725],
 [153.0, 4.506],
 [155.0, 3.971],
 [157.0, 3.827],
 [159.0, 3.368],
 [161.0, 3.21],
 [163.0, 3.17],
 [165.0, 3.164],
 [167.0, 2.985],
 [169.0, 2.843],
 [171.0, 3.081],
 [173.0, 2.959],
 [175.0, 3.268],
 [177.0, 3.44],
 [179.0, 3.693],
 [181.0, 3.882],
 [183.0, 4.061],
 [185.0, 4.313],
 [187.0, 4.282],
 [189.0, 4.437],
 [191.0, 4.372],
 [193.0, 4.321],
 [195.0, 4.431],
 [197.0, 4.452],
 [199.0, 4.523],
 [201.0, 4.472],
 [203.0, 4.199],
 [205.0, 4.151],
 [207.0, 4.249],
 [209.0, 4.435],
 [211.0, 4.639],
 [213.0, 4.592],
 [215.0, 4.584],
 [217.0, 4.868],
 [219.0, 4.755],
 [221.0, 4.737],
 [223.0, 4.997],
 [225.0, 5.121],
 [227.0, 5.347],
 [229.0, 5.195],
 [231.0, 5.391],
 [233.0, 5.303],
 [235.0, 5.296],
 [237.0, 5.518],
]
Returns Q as -1.5 N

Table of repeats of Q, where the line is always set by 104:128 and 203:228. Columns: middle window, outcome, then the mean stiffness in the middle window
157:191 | 5.8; 3.54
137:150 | -1.9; 4.53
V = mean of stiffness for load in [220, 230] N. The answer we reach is 5.08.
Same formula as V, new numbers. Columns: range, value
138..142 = 4.31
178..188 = 4.05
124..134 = 3.92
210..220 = 4.69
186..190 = 4.36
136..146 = 4.44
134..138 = 4.26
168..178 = 3.12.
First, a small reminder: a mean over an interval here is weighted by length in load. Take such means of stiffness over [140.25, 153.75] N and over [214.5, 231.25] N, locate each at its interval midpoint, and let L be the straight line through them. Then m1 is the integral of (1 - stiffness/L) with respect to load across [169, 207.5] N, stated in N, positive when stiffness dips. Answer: 6.5 N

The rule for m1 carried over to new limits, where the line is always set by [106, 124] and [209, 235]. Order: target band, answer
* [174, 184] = 1.7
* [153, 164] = 1.5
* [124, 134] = -0.3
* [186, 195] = 0.4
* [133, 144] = -1.1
